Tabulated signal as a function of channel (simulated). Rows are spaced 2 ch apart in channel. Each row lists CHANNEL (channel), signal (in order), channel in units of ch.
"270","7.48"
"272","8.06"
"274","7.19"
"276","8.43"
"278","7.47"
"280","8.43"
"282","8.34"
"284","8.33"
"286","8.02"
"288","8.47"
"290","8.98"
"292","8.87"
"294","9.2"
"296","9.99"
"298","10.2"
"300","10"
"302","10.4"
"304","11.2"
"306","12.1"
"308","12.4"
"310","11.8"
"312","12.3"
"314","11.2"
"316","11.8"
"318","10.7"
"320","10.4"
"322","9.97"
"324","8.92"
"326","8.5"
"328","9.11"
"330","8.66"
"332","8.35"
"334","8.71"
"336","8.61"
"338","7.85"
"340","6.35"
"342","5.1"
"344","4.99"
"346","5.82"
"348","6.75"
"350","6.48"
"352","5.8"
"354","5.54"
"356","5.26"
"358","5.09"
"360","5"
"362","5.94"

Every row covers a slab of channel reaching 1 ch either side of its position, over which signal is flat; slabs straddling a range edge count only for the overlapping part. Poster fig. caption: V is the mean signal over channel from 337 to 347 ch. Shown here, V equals 6.02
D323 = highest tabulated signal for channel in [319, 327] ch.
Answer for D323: 10.4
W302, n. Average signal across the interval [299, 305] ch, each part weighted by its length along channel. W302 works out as 10.5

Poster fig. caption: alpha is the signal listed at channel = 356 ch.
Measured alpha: 5.26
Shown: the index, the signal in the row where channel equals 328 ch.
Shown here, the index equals 9.11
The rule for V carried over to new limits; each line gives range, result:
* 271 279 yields 7.79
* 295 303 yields 10.1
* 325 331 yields 8.76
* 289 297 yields 9.26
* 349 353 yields 6.14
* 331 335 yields 8.53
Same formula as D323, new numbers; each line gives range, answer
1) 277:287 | 8.43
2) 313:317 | 11.8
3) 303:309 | 12.4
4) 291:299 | 10.2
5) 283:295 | 9.2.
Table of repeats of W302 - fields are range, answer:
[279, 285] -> 8.37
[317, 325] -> 10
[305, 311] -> 12.1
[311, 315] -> 11.8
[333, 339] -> 8.39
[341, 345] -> 5.04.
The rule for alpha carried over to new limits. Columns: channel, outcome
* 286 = 8.02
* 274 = 7.19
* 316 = 11.8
